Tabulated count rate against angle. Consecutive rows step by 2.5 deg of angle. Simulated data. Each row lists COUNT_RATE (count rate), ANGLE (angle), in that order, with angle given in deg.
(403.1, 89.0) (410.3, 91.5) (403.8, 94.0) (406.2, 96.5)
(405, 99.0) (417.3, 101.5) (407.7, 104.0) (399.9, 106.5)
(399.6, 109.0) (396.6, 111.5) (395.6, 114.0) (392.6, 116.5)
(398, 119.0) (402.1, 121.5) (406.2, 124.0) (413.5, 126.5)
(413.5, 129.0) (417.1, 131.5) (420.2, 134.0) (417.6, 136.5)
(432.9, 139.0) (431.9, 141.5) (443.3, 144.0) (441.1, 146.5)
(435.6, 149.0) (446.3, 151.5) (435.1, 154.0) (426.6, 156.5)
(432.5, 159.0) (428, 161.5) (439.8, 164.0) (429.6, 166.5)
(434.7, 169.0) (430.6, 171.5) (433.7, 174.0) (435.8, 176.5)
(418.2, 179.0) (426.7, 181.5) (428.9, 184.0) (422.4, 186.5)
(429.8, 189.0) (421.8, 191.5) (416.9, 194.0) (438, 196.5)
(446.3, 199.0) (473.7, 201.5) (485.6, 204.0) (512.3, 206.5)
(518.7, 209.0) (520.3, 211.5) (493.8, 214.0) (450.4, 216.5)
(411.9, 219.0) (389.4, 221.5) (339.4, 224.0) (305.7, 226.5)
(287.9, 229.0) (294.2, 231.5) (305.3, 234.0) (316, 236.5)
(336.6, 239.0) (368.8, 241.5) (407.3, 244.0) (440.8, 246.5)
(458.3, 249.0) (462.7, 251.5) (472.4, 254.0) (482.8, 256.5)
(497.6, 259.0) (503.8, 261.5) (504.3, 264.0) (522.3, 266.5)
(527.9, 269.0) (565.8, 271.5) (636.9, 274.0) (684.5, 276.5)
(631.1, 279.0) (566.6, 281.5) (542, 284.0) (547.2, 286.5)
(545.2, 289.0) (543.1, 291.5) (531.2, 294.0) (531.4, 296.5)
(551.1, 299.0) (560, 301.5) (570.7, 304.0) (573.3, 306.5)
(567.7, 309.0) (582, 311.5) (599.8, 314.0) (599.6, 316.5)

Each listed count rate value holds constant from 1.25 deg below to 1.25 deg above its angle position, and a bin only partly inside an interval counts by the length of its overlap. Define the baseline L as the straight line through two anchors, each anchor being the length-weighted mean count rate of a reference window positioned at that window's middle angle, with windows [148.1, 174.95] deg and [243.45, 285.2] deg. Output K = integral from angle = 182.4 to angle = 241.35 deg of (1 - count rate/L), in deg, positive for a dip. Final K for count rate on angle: 8.3 deg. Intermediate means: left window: 434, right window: 526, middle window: 410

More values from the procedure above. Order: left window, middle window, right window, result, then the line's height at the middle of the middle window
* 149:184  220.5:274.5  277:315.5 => 9.6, 515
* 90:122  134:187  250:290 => 2.0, 449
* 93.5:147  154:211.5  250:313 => 2.6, 464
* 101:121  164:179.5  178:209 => 0.1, 434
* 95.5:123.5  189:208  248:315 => 0.9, 477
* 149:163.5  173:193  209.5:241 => -0.8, 411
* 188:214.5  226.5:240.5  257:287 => 5.5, 510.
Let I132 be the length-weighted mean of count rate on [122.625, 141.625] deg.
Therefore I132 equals 418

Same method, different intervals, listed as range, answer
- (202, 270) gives 430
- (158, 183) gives 431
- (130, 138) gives 419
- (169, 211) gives 447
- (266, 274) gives 556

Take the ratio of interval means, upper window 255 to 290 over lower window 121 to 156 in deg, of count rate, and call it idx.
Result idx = 1.3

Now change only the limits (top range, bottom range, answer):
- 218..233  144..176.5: 0.77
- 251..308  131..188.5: 1.27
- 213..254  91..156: 0.92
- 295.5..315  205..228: 1.30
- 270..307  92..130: 1.42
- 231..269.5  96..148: 1.05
